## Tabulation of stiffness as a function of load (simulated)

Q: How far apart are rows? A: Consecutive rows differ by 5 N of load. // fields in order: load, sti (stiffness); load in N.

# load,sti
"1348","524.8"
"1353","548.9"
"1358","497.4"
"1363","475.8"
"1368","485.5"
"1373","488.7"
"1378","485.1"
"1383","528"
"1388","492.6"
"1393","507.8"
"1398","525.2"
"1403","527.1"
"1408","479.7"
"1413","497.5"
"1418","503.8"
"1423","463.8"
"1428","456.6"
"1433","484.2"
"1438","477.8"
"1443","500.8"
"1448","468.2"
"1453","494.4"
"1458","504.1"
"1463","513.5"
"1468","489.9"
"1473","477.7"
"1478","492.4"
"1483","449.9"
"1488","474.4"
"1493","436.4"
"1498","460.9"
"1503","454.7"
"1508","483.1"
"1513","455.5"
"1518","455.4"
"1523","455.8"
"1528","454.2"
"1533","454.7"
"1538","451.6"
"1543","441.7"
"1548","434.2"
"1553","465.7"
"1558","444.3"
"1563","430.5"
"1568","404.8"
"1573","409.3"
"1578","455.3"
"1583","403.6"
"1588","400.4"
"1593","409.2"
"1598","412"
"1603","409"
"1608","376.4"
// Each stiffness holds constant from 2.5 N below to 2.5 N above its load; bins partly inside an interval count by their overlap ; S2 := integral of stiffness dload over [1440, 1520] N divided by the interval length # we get 476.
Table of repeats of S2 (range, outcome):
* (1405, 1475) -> 487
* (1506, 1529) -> 461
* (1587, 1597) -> 407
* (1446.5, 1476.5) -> 492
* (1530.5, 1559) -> 449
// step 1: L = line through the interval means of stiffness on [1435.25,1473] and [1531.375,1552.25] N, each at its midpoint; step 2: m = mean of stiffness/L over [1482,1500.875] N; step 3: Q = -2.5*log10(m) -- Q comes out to 0.039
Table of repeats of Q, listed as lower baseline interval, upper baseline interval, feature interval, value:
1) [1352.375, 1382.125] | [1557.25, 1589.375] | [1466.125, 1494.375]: -0.04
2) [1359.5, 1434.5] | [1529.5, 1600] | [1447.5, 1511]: -0.03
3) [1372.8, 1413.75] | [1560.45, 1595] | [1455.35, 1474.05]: -0.06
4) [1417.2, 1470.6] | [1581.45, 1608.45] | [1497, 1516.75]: -0.03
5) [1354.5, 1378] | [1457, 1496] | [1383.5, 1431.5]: -0.02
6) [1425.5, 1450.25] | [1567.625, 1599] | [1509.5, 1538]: -0.04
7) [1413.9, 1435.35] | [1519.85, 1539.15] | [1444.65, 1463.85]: -0.05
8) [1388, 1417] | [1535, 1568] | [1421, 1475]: 0.00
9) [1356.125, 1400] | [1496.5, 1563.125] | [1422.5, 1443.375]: 0.02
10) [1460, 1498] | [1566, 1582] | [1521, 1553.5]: -0.02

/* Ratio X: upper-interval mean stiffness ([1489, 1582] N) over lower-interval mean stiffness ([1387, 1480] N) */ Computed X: 0.9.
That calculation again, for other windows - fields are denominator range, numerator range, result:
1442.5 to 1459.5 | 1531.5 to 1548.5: 0.91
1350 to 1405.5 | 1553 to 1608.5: 0.83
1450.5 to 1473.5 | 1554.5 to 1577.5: 0.86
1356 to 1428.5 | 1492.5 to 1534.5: 0.92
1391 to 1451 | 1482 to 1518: 0.94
